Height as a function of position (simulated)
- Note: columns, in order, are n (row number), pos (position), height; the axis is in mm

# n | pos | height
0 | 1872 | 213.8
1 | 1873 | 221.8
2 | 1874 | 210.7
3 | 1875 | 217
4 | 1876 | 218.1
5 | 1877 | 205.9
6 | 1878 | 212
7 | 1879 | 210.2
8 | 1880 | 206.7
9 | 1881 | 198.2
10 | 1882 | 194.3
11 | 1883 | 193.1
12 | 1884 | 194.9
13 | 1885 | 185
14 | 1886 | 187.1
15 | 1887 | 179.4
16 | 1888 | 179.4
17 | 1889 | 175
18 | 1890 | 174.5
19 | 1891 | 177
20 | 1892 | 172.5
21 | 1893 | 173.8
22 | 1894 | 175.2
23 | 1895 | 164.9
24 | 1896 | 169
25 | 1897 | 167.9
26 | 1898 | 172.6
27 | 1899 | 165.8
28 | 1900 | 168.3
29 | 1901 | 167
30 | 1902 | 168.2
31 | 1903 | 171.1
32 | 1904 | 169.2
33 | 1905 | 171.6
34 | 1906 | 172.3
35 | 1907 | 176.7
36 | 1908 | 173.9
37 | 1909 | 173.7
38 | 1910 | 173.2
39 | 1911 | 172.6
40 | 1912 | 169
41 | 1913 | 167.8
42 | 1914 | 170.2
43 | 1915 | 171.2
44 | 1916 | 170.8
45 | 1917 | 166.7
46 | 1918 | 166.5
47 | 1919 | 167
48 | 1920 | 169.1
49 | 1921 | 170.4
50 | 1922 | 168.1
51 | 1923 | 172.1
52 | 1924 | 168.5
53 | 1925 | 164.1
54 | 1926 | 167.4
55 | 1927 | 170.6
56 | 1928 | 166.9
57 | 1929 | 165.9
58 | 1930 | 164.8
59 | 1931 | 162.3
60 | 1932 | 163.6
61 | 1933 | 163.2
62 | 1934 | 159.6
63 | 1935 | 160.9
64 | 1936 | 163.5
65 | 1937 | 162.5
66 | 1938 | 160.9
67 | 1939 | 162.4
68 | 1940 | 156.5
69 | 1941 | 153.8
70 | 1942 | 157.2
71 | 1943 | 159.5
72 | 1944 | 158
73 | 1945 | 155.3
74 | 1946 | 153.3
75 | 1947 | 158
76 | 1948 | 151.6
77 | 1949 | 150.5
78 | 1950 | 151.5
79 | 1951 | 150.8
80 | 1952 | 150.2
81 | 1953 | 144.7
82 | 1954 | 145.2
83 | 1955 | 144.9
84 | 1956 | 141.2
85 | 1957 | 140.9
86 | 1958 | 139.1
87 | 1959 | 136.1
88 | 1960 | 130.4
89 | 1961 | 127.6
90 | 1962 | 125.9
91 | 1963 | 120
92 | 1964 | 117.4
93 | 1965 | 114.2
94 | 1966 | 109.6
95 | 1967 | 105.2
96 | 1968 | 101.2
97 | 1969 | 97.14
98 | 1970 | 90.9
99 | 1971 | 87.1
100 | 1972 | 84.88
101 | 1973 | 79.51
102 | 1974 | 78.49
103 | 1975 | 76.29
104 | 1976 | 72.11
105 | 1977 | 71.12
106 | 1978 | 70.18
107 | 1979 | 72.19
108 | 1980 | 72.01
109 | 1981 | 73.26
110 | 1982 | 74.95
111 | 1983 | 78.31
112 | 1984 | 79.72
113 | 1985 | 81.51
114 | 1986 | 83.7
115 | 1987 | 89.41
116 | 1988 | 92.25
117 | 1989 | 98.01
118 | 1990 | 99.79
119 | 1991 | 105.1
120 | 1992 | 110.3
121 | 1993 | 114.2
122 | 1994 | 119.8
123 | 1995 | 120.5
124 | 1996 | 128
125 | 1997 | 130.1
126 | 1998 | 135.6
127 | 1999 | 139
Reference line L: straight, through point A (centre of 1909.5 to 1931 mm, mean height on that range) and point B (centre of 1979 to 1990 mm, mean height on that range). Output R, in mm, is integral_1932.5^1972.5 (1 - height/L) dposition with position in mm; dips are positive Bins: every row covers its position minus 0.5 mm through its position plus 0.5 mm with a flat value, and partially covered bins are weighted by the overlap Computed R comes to -4.0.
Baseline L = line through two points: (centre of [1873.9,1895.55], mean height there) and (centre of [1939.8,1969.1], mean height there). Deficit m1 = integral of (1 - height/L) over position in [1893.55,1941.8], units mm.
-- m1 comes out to -0.5 mm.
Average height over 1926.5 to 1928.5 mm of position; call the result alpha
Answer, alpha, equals 169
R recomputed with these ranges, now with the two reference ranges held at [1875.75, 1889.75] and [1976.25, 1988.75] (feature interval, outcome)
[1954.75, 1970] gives -2.92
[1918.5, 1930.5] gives -1.79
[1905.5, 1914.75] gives -0.52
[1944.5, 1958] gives -3.97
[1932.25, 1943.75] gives -2.62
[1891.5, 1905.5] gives 0.52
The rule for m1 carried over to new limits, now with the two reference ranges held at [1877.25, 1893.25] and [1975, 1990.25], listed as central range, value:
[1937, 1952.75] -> -4.3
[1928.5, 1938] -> -1.9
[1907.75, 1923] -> -1.5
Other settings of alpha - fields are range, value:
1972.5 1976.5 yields 76.6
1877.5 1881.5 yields 207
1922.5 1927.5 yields 169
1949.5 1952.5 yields 151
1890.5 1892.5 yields 175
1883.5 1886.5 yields 189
